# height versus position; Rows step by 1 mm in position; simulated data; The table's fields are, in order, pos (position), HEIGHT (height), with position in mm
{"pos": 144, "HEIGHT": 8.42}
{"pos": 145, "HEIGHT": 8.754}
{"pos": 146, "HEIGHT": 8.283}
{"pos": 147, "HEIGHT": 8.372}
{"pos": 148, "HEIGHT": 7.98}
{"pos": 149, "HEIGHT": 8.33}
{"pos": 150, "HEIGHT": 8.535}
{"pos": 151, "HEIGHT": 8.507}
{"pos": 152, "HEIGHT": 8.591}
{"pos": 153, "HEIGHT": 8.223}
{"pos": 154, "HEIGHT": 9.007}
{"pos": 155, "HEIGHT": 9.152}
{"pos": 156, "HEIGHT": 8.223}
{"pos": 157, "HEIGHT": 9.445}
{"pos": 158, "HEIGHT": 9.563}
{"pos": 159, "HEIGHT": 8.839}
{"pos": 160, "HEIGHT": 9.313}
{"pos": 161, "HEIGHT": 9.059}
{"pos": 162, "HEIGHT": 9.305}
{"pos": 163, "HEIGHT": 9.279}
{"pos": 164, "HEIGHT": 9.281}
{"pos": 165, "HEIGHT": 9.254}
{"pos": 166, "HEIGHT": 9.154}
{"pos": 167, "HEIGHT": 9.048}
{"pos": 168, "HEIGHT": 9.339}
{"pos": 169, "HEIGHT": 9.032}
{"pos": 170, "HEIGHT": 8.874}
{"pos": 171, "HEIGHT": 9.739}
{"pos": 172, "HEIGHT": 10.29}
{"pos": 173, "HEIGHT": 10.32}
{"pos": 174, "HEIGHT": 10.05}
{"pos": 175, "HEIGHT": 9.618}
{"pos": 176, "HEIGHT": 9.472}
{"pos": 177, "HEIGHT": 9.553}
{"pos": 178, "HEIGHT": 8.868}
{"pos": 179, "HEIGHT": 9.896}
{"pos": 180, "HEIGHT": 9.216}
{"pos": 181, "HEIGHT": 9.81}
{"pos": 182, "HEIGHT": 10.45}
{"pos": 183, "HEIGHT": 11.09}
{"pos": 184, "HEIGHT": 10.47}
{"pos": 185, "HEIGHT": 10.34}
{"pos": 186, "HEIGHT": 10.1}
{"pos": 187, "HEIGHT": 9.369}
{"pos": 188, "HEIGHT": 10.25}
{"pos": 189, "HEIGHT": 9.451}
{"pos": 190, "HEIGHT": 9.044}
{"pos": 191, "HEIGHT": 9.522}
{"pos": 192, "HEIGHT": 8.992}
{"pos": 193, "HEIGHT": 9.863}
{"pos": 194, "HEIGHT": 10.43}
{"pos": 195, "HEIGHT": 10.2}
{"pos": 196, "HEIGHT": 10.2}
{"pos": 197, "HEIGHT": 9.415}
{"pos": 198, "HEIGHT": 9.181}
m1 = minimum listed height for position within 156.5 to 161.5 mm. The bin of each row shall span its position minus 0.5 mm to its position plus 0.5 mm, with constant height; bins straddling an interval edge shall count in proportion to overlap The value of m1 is 8.839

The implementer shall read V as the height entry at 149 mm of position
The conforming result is 8.33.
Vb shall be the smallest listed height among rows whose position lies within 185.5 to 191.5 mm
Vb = 9.044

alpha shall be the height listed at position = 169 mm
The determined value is 9.032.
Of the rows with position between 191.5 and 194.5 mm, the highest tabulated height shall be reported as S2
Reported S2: 10.43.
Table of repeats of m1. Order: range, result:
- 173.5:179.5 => 8.868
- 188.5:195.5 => 8.992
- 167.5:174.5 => 8.874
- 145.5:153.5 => 7.98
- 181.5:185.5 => 10.34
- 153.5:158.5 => 8.223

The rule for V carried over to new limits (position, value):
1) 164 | 9.281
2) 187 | 9.369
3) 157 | 9.445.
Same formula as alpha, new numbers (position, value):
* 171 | 9.739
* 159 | 8.839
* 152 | 8.591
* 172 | 10.29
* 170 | 8.874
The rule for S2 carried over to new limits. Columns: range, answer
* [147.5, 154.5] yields 9.007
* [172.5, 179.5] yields 10.32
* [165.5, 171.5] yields 9.739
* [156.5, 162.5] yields 9.563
